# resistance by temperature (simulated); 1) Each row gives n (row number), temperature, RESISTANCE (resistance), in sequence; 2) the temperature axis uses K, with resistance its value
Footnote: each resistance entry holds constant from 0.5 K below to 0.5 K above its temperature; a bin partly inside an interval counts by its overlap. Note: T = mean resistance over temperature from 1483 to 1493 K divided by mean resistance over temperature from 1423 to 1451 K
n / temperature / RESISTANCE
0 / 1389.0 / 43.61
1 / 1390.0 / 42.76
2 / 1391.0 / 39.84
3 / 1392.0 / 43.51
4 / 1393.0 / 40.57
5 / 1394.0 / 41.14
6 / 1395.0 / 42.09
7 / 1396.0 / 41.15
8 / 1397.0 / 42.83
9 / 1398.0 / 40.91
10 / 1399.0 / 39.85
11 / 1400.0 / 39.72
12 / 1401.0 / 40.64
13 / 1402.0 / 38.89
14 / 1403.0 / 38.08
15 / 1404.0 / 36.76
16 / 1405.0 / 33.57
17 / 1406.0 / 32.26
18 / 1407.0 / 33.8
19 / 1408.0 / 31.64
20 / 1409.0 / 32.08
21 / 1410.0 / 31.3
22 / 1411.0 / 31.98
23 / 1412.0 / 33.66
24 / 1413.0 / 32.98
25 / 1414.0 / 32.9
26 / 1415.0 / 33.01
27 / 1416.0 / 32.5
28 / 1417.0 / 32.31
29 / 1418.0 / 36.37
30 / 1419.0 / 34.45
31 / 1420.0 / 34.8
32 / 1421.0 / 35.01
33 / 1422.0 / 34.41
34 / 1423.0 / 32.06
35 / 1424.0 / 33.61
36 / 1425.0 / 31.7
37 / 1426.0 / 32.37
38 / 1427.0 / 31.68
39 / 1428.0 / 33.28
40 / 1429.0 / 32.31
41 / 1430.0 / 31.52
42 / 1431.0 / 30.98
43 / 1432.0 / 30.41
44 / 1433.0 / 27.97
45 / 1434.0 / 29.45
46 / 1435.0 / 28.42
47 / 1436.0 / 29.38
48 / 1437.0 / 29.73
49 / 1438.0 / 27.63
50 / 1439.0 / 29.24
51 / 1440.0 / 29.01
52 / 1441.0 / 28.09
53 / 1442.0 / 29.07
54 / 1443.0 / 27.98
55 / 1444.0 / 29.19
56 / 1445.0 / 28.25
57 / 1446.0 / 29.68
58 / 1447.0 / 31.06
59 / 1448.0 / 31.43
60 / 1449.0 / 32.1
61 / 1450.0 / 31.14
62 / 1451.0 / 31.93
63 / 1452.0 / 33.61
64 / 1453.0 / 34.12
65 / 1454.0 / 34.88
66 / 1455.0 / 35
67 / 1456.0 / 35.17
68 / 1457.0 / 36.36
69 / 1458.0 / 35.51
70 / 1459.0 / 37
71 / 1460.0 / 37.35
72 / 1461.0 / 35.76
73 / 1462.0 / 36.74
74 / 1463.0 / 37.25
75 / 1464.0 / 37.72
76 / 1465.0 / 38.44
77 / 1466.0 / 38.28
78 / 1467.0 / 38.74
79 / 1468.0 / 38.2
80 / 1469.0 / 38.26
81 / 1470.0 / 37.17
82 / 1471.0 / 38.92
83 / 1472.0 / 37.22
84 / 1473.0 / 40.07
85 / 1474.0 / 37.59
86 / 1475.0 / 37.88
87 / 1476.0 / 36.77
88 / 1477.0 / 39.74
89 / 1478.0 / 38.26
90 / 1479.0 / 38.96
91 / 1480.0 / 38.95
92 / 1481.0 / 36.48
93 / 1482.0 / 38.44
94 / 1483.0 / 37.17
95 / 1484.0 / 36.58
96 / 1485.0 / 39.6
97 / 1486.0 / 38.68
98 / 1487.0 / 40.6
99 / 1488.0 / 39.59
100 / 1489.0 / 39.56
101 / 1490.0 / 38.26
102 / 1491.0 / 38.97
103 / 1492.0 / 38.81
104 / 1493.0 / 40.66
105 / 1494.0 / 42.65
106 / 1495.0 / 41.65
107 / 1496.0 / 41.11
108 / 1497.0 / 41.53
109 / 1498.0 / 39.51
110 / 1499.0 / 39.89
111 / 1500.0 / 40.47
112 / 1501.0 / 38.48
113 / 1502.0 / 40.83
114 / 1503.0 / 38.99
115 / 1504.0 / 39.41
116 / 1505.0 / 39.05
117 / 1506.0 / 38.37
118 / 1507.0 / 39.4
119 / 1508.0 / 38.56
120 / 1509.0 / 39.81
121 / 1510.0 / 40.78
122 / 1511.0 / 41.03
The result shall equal 1.29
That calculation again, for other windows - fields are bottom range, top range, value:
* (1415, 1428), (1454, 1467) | 1.10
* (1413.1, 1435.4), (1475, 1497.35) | 1.21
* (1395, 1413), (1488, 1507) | 1.09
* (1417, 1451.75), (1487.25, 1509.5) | 1.28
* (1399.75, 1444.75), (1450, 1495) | 1.16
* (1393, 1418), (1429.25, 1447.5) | 0.81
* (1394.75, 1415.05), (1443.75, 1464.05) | 0.94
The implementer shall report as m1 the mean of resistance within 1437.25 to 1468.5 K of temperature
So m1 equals 33.4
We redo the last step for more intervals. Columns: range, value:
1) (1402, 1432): 33.3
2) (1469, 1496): 38.8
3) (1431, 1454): 30.1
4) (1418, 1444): 31.1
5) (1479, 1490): 38.6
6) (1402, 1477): 33.6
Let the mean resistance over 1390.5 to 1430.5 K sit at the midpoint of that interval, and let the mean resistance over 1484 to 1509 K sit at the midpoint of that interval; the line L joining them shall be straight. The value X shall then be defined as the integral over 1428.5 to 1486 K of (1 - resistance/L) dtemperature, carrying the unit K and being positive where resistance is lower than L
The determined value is 5.4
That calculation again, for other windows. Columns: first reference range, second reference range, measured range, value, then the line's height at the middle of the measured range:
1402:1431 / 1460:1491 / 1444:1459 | 1.4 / 36.2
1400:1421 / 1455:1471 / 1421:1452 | 4.4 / 35.8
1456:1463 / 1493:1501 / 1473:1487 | 0.2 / 38.8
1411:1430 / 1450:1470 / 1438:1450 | 1.9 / 35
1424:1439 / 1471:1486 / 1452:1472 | -0.7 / 35.5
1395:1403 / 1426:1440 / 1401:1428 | 1.5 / 35.8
